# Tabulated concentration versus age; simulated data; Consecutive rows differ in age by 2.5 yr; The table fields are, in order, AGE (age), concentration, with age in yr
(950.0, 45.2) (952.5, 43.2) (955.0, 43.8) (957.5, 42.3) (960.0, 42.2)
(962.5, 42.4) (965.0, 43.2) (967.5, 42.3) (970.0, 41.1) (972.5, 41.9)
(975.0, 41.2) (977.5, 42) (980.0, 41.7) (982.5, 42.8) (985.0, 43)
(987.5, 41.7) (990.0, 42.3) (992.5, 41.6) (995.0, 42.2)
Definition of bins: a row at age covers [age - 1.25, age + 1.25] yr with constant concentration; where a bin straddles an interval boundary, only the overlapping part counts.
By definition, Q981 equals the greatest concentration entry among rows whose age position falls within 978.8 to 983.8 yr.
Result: 42.8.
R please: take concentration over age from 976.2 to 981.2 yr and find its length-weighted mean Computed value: 41.8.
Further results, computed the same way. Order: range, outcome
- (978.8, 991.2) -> 42.3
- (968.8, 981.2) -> 41.6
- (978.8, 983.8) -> 42.3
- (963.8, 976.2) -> 41.9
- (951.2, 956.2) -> 43.5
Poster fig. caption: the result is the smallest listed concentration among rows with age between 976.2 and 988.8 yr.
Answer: 41.7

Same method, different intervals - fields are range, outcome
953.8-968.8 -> 42.2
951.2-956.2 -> 43.2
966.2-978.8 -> 41.1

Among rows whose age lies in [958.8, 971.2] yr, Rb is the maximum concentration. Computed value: 43.2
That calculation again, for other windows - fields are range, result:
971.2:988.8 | 43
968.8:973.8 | 41.9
